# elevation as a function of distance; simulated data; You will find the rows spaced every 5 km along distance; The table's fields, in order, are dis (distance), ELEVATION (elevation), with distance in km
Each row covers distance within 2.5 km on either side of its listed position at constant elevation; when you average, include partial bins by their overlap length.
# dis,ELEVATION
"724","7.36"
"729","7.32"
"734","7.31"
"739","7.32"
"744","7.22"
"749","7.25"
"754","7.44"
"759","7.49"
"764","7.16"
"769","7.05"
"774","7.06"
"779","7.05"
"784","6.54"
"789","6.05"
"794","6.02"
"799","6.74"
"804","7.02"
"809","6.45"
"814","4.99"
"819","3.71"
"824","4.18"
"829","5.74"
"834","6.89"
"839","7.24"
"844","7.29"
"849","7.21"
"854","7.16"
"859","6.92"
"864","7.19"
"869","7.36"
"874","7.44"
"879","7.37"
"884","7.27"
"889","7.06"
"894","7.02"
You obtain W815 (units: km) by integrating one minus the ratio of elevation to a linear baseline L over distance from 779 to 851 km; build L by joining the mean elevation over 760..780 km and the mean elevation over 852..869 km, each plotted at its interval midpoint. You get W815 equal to 9.6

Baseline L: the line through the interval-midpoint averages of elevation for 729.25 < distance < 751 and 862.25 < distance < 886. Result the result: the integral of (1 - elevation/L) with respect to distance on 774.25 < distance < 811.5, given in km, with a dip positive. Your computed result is 3.66 km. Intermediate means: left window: 7.28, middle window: 6.58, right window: 7.33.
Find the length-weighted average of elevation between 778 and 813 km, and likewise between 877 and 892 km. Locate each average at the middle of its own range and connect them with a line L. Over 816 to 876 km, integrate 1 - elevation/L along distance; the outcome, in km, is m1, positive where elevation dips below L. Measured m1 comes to 3.5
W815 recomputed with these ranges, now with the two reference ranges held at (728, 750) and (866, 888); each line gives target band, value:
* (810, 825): 5.7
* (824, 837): 2.4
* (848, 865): 0.5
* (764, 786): 1.0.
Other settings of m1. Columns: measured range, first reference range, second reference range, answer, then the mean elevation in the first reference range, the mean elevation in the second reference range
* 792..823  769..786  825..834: 2.7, 6.92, 5.8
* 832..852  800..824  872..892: -2.9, 5.48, 7.27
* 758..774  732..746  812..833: -1.7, 7.28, 4.81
